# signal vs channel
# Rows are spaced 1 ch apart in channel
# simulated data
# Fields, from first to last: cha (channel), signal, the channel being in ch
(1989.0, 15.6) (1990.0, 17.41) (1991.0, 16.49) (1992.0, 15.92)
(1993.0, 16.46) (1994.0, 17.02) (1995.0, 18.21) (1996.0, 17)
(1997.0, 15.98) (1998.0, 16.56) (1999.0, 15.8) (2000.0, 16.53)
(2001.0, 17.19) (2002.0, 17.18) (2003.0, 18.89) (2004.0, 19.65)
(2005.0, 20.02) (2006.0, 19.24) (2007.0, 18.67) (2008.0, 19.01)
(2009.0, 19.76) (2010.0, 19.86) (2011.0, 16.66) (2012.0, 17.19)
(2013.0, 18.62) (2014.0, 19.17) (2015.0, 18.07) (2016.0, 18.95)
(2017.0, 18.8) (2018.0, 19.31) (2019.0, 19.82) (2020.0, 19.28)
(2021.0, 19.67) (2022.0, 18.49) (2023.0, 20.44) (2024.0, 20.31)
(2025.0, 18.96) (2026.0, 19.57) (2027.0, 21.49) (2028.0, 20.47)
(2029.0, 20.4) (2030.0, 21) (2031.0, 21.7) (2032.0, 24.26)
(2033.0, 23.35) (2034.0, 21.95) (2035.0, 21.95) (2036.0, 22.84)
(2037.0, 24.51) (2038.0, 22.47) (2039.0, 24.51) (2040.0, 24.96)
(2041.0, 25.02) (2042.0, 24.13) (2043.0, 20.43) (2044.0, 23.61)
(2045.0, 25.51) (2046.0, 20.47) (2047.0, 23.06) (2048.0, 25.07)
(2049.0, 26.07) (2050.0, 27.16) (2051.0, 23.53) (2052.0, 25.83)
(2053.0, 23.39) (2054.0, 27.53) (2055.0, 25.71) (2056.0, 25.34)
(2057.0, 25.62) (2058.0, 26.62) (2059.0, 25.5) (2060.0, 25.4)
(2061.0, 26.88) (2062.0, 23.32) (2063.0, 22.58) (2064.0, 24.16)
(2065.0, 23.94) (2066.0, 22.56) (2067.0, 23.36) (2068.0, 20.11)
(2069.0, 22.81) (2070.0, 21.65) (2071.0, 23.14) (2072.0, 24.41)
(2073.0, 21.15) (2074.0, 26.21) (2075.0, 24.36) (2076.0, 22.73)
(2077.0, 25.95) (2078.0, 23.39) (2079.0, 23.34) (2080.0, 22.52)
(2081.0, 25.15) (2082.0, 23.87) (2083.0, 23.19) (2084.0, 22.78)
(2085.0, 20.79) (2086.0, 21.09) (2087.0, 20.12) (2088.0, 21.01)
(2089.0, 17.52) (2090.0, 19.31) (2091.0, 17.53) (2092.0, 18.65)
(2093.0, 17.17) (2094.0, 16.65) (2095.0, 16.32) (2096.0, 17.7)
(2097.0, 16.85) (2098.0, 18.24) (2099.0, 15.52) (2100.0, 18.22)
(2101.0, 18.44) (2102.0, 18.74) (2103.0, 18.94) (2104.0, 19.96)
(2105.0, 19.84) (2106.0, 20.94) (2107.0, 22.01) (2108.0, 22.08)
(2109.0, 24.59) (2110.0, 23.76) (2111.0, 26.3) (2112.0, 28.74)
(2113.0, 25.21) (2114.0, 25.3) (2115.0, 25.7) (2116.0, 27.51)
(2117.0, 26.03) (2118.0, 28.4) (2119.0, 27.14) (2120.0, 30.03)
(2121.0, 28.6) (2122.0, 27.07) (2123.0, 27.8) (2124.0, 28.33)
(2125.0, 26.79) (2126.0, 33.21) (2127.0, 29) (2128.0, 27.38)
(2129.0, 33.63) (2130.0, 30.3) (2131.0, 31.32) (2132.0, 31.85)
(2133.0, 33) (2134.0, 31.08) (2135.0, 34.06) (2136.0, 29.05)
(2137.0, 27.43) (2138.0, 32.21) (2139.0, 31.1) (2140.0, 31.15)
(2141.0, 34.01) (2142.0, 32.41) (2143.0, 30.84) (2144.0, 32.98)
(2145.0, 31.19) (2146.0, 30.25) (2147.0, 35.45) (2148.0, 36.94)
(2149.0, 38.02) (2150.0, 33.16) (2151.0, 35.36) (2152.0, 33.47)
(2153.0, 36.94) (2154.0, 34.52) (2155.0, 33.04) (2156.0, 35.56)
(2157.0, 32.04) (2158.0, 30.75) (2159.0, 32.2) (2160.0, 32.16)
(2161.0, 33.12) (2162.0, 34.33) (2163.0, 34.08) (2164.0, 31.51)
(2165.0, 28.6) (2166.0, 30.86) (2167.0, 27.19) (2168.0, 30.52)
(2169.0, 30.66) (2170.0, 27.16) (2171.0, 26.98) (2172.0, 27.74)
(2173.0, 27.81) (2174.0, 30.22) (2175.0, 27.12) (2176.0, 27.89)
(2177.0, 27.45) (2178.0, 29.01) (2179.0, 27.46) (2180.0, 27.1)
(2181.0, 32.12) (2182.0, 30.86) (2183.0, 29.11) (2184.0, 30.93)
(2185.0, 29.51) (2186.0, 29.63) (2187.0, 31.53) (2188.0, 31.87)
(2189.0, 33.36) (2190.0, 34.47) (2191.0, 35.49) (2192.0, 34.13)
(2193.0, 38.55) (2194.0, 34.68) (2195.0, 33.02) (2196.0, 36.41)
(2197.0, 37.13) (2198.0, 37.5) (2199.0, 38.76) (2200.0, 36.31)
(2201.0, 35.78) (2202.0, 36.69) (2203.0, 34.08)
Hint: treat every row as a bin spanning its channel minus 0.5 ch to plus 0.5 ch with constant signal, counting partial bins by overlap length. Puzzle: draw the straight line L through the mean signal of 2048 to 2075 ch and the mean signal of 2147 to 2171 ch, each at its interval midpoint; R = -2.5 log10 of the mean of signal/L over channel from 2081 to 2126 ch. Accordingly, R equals 0.242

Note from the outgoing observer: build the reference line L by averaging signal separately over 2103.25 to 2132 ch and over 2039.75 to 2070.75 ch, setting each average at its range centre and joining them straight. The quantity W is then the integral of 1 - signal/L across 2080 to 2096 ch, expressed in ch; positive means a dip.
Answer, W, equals 3.4 ch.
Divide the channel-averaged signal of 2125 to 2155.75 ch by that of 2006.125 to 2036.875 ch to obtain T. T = 1.6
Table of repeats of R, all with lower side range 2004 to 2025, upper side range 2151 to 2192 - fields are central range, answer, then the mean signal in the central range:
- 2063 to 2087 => 0.03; 23.1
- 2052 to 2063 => -0.14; 25.4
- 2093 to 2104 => 0.40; 17.7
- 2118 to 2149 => -0.10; 30.9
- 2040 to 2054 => -0.13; 24.3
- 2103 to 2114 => 0.13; 23.2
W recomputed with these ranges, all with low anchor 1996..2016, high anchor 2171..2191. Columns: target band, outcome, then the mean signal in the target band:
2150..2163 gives -2.5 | 33.6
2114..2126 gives -0.9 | 27.7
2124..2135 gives -1.8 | 30.8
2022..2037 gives -1.3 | 21.3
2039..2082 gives -4.8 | 24.1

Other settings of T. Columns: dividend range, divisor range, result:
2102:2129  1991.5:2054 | 1.26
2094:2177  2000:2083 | 1.28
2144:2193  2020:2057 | 1.38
